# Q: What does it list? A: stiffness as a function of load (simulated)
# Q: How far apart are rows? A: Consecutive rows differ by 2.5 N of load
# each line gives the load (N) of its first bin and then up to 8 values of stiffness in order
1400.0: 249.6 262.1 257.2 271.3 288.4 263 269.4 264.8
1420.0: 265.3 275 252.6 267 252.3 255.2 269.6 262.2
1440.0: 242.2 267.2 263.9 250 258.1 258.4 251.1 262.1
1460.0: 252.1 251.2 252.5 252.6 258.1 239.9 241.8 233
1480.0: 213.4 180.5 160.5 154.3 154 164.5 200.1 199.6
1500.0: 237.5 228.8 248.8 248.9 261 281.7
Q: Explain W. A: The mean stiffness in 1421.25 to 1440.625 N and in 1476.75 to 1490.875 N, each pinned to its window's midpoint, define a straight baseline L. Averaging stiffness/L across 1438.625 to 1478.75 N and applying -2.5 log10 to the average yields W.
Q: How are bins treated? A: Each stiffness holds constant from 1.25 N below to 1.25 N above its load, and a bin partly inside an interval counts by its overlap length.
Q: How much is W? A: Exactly -0.16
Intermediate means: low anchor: 260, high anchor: 182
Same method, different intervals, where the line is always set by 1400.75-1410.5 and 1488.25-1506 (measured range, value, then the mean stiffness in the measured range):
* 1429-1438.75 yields -0.054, 260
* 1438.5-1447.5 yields -0.070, 257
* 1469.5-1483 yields -0.054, 229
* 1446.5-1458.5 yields -0.097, 256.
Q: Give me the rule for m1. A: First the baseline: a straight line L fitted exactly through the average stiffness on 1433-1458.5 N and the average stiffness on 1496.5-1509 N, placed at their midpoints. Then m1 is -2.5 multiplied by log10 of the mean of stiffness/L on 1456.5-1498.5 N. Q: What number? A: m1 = 0.14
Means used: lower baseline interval 258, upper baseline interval 234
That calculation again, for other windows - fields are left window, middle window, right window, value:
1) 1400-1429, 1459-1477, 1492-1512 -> -0.027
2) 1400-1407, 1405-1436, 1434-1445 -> -0.025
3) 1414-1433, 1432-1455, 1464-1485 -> -0.036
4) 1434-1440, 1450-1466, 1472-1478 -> -0.027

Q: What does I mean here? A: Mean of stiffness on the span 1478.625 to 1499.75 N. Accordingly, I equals 181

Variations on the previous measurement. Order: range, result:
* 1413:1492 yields 242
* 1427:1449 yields 259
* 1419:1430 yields 264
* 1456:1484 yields 239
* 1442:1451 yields 259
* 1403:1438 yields 265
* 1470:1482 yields 232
